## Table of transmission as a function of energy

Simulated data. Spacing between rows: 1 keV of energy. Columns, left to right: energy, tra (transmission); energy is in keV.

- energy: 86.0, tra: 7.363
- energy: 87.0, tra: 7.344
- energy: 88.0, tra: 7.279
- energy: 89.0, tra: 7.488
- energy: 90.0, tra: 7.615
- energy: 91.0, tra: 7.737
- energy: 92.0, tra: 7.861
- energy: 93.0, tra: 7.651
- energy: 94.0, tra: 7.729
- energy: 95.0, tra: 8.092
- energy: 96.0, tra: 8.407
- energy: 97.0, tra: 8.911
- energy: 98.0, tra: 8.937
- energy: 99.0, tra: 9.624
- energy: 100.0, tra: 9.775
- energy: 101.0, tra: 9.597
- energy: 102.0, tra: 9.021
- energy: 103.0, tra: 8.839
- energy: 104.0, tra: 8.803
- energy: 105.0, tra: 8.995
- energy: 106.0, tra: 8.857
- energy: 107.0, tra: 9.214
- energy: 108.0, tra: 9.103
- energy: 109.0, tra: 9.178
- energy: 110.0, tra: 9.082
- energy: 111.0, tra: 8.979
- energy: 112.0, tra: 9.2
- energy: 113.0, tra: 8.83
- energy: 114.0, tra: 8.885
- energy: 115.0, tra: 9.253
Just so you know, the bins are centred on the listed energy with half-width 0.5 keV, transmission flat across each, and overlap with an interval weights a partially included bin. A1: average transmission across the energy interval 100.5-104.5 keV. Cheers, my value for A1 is 9.06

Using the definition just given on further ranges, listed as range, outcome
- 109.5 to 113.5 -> 9.02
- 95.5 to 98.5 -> 8.75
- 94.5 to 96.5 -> 8.25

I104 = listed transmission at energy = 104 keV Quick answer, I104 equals 8.803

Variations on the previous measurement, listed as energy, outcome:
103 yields 8.839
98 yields 8.937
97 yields 8.911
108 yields 9.103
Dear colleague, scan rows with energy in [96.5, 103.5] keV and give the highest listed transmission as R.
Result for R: 9.775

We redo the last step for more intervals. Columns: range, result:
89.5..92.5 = 7.861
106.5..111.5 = 9.214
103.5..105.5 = 8.995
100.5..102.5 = 9.597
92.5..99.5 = 9.624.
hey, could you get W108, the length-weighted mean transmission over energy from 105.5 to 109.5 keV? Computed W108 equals 9.09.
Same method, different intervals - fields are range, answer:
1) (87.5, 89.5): 7.38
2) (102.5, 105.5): 8.88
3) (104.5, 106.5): 8.93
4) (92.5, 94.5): 7.69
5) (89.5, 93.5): 7.72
